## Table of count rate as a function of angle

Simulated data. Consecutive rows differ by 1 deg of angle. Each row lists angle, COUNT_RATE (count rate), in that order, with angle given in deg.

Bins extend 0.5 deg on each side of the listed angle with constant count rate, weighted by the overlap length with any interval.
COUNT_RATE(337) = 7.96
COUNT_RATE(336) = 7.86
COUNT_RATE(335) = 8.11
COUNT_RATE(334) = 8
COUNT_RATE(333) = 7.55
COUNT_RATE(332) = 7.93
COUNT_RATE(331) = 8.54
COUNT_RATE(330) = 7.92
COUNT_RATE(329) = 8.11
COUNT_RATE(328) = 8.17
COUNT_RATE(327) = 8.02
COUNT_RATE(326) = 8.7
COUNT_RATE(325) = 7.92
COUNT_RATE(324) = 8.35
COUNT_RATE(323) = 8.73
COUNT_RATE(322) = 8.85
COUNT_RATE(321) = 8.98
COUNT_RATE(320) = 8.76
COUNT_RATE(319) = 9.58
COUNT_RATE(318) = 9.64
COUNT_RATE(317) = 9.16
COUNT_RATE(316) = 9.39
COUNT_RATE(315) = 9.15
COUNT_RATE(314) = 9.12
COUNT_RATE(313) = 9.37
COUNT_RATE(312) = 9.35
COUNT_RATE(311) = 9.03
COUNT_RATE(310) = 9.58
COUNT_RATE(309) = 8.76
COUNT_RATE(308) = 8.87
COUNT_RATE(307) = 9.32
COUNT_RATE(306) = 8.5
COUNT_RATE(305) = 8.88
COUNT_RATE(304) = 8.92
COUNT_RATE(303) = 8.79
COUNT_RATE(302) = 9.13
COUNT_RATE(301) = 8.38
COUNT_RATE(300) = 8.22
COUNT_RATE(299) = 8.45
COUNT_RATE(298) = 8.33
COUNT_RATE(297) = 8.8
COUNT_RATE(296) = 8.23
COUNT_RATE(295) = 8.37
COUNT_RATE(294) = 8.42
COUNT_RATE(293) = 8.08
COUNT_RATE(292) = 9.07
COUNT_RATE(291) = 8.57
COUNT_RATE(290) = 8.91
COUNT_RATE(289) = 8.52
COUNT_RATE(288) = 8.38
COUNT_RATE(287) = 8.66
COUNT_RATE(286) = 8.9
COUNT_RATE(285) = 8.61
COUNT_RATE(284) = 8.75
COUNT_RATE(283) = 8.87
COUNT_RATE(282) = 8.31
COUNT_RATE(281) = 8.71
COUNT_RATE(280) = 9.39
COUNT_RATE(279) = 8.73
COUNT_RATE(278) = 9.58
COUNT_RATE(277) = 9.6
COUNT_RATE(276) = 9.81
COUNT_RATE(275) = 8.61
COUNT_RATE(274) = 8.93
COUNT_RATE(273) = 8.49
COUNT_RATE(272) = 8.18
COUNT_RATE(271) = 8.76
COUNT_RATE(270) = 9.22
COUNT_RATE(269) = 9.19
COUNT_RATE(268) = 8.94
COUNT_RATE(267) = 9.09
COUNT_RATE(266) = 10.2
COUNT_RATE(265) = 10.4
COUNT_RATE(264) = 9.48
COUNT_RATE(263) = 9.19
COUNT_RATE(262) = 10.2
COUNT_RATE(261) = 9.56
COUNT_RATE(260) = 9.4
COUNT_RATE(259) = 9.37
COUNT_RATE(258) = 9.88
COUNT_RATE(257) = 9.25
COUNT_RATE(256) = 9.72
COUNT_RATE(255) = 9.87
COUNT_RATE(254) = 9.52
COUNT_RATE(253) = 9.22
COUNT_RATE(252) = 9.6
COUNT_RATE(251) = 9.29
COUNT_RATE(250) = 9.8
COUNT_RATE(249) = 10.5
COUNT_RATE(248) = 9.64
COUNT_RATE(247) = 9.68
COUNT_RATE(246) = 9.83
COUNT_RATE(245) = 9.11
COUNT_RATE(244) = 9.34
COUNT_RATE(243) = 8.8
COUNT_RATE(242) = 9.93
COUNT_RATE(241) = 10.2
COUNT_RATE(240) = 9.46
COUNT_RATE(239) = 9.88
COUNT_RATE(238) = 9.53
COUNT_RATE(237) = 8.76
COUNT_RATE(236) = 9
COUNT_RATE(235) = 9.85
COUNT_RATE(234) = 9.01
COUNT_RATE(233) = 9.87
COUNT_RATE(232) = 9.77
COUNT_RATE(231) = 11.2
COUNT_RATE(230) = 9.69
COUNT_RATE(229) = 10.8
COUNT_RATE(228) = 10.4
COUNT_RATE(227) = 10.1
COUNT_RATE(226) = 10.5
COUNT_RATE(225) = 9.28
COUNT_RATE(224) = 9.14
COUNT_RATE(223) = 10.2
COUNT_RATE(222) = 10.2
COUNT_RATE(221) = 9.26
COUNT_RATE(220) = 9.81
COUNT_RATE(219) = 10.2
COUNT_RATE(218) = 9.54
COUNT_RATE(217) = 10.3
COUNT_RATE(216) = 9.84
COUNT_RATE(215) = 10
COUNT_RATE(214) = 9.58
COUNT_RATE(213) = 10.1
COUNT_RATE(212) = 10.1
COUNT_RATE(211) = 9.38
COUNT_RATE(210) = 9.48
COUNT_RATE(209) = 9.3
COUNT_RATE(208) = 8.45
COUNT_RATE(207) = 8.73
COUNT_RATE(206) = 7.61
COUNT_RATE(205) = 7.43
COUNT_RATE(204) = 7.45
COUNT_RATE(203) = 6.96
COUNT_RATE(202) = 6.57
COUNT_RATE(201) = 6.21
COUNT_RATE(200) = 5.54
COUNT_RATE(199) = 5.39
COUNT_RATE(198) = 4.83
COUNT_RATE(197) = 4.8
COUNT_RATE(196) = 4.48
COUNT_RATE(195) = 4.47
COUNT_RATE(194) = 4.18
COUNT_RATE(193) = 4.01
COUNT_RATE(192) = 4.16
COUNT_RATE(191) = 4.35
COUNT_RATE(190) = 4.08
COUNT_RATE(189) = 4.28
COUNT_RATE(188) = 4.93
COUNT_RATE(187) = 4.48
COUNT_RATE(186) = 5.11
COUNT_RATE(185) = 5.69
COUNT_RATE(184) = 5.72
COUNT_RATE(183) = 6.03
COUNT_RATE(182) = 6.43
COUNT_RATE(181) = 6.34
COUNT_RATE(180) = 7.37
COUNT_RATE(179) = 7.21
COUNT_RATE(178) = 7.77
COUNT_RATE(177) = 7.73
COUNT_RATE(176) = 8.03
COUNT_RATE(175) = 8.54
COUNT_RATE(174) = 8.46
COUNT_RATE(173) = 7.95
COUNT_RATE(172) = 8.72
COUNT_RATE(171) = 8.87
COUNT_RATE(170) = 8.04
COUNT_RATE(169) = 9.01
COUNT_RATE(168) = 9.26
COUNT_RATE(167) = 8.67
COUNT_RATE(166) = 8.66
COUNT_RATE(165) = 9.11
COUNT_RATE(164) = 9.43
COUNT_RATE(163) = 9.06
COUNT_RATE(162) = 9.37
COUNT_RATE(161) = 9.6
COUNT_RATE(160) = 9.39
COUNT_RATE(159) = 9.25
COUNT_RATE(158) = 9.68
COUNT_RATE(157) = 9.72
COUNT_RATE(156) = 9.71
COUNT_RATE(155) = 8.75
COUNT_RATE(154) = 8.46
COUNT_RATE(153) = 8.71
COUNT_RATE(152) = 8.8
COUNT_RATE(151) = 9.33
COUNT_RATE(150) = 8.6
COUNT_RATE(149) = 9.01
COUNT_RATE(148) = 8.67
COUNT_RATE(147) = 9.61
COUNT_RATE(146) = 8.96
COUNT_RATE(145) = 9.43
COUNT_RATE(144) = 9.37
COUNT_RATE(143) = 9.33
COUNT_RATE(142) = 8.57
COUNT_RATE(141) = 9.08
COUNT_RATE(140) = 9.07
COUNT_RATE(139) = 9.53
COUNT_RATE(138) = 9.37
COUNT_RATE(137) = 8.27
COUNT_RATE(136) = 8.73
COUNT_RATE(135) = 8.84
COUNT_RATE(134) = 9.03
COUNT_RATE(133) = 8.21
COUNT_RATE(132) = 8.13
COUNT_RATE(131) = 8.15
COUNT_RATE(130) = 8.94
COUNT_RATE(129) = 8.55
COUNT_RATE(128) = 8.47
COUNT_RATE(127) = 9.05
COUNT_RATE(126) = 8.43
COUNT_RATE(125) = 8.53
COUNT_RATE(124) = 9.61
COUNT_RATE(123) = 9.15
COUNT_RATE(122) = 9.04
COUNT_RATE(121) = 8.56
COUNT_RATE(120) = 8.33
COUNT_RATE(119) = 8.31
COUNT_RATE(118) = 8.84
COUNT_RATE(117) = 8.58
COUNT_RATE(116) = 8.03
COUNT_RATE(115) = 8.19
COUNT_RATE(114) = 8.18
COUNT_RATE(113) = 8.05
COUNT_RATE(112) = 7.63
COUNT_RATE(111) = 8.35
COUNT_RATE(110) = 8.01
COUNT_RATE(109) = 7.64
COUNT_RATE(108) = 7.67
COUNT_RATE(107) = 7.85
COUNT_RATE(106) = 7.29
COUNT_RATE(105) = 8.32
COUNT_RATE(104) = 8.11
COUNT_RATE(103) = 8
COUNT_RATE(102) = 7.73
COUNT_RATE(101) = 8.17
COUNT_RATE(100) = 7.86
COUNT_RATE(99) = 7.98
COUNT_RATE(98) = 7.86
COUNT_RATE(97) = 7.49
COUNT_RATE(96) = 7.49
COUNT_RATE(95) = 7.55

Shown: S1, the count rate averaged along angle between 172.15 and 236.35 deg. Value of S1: 7.78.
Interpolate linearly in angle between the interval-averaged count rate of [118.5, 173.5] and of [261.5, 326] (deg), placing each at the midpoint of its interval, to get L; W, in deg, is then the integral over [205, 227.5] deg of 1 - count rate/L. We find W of -1.6 deg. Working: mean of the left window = 8.92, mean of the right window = 8.93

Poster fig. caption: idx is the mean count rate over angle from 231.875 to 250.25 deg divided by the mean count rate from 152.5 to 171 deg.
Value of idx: 1.1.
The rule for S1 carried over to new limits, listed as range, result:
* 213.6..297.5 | 9.39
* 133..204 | 7.65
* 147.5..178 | 8.87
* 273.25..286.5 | 8.98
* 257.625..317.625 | 8.98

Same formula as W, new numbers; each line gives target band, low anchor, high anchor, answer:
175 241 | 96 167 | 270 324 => 6.6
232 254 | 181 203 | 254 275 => -4.0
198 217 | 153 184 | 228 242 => 2.2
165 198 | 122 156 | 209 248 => 9.8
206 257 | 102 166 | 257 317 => -4.5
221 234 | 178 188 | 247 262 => -2.7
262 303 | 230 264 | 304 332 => 1.5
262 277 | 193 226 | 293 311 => -1.3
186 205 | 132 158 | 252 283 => 8.3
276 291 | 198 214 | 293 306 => -0.8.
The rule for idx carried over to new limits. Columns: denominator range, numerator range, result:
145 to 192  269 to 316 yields 1.12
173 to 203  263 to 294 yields 1.54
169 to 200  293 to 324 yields 1.45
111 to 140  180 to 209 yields 0.67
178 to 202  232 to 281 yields 1.78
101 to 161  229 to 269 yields 1.11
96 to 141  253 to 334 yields 1.07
